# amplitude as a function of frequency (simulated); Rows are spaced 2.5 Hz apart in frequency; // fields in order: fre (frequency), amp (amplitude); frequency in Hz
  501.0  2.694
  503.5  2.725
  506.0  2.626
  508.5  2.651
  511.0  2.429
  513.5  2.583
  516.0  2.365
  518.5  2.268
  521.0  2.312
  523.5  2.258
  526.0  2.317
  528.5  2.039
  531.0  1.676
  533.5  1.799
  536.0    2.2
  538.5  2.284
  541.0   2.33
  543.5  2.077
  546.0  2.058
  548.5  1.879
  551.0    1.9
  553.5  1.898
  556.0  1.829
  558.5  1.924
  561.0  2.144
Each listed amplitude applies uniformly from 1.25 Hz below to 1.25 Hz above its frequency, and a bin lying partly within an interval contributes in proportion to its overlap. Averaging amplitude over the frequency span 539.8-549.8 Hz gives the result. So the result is 2.08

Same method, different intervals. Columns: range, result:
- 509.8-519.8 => 2.41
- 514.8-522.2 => 2.31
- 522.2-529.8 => 2.2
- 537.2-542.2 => 2.31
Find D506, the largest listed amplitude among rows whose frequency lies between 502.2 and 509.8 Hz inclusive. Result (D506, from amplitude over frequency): 2.725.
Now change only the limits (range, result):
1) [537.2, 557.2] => 2.33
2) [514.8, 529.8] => 2.365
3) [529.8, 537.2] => 2.2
